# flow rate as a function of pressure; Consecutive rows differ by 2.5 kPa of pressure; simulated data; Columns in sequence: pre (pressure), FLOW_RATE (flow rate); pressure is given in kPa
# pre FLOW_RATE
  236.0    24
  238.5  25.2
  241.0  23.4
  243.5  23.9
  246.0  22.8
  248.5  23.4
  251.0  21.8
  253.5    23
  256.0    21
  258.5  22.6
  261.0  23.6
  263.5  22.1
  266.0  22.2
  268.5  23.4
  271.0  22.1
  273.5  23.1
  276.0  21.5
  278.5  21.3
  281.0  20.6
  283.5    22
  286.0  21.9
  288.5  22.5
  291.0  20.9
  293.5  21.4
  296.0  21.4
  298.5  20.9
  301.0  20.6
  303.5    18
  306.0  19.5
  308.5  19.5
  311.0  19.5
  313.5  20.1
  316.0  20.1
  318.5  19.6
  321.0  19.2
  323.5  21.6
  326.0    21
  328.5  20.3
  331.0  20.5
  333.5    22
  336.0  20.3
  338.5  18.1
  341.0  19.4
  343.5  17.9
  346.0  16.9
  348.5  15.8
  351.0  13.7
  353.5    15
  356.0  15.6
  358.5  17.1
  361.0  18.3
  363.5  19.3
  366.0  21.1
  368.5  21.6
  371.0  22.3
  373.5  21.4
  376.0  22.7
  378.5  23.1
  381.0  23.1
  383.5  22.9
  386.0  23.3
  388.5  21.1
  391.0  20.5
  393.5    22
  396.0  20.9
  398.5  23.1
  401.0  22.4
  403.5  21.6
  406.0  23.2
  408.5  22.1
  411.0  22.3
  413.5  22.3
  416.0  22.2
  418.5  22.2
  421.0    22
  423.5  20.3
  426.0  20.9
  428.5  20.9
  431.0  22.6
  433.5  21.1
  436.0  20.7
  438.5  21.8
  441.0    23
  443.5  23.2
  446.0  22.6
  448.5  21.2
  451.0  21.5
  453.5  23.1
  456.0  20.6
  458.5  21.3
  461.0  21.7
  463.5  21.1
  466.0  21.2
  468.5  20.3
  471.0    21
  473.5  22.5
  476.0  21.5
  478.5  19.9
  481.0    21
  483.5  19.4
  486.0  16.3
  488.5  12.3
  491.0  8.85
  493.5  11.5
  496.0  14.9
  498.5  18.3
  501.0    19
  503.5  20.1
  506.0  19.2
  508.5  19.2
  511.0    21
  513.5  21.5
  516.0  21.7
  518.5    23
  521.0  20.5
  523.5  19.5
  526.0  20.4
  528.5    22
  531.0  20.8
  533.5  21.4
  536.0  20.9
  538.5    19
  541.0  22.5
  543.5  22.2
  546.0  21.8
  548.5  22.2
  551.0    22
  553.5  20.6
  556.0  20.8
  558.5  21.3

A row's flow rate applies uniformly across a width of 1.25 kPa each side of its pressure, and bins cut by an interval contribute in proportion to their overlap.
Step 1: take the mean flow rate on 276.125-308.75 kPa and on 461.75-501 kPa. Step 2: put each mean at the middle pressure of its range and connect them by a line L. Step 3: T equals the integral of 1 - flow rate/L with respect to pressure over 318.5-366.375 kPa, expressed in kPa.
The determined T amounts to 3.8 kPa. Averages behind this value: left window 20.9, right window 18.1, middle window 18.6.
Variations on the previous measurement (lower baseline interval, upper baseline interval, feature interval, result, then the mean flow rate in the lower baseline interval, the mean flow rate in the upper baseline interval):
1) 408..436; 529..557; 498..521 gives 1.1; 21.7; 21.3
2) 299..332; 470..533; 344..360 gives 3.2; 20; 19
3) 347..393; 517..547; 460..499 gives 4.8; 19.9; 21.2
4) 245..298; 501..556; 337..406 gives 5.1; 22.1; 21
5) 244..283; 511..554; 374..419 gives -0.9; 22.3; 21.3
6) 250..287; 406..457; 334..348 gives 2.2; 22.2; 21.9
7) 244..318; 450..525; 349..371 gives 3.0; 21.5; 19.4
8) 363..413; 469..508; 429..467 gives -4.4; 22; 17.8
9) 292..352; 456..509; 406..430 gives -3.5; 19.5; 18.6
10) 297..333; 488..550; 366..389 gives -2.9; 20.1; 19.4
